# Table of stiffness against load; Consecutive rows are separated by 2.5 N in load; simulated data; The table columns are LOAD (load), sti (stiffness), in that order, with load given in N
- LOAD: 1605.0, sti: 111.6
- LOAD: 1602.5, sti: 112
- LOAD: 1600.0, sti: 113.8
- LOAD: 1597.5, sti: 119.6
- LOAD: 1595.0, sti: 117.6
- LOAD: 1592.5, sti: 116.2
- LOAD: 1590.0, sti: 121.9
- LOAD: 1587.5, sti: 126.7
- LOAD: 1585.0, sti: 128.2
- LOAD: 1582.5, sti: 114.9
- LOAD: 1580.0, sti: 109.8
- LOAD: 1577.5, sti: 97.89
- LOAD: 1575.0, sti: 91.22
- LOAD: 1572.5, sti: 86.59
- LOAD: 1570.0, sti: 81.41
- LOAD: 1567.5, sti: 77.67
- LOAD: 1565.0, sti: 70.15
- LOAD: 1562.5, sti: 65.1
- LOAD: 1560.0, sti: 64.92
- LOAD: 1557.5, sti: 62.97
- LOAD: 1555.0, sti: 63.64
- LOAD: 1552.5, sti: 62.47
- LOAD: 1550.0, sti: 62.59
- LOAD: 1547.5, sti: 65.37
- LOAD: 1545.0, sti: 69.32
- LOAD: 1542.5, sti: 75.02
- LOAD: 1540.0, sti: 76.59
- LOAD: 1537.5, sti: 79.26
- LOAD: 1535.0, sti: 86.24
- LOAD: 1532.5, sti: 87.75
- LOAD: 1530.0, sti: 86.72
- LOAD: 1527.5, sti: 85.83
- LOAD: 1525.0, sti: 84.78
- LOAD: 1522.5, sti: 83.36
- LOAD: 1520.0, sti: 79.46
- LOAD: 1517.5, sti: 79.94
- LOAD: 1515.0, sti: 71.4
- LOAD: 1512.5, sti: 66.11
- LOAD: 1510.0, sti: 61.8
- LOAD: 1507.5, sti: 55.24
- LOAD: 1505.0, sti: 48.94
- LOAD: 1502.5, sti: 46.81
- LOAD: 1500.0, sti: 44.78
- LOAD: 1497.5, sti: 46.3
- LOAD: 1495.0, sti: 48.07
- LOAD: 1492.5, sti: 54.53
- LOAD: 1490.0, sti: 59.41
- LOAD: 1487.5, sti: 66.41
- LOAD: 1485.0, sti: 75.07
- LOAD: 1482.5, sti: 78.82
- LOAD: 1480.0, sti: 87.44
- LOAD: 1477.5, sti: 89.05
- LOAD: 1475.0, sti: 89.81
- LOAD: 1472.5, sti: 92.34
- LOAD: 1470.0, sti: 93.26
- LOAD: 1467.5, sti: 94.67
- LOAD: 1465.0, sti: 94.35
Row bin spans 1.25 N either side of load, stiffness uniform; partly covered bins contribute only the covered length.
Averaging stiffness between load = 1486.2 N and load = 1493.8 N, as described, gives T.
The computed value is 60.1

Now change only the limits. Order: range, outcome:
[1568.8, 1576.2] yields 86.4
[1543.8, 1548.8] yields 67.3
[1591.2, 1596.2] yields 117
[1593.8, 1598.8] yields 119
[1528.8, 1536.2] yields 86.9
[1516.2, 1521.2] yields 79.6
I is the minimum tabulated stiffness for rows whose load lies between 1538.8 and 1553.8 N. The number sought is 62.47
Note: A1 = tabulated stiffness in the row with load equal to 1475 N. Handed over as 89.81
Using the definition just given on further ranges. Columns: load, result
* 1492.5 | 54.53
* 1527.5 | 85.83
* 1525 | 84.78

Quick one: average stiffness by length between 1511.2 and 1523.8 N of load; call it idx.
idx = 76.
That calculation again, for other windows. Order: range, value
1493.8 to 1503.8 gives 46.5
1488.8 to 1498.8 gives 52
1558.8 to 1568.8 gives 69.5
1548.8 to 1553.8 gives 62.5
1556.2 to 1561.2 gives 63.9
